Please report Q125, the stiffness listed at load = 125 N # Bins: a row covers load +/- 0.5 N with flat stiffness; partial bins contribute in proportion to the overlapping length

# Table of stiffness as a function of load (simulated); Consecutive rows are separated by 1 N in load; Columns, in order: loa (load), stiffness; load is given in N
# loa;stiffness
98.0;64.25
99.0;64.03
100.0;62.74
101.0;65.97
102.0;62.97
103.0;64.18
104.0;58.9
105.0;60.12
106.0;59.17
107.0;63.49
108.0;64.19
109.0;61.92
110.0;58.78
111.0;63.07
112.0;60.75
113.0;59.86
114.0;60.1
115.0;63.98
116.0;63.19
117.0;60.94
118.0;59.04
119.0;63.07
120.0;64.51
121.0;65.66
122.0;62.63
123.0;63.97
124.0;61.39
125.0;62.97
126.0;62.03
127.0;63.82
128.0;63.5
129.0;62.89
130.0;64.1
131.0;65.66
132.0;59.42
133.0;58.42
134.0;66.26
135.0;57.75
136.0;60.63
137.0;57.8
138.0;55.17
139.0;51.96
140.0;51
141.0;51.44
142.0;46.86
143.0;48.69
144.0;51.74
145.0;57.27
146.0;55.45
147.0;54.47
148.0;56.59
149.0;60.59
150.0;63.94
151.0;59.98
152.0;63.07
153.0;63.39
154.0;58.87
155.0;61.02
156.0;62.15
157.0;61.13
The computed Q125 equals 62.97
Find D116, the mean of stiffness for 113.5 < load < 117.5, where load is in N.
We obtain 62.1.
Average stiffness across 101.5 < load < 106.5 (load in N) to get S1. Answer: 61.1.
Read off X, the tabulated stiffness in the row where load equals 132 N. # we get 59.42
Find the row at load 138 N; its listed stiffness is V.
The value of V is 55.17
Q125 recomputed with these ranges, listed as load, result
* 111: 63.07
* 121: 65.66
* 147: 54.47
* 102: 62.97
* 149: 60.59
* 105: 60.12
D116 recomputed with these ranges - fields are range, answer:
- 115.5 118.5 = 61.1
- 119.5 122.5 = 64.3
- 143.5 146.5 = 54.8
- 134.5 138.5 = 57.8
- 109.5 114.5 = 60.5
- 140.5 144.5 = 49.7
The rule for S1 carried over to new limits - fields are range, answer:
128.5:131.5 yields 64.2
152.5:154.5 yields 61.1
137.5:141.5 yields 52.4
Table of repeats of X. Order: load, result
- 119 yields 63.07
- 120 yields 64.51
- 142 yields 46.86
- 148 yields 56.59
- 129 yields 62.89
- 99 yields 64.03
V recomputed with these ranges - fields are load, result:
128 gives 63.5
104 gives 58.9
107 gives 63.49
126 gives 62.03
